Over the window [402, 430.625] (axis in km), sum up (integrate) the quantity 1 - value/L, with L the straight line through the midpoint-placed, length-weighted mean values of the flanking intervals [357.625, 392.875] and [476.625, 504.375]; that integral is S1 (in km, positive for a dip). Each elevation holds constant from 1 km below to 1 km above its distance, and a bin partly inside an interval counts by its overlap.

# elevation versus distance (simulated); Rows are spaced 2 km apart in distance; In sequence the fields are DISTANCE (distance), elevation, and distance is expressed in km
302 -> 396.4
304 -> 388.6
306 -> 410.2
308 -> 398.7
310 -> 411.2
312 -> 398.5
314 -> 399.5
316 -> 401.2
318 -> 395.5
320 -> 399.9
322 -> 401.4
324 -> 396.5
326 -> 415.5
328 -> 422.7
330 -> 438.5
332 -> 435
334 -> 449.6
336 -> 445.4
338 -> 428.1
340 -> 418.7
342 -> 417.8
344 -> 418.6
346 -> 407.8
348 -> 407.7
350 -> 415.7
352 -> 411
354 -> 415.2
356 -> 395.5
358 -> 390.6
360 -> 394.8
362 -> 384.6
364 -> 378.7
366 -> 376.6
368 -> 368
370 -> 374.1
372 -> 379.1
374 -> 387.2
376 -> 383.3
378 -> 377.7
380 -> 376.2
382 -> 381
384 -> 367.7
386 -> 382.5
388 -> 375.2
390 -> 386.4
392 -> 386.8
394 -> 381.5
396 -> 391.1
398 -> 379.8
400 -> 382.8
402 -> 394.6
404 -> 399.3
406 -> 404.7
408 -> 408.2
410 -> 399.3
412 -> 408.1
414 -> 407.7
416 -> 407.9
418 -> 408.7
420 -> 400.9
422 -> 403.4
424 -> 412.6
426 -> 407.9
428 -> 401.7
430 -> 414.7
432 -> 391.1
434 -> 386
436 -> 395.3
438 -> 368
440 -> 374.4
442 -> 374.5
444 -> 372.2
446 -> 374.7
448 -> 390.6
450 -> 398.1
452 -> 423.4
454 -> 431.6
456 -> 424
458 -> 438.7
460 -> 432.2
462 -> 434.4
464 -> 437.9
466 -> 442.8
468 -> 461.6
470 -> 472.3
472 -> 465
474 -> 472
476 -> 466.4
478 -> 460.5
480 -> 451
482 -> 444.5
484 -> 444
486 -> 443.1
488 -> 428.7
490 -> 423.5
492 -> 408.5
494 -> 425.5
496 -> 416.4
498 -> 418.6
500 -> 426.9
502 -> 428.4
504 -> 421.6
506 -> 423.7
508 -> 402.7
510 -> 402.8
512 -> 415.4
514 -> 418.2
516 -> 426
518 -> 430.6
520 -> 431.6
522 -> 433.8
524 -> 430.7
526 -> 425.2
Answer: -0.5 km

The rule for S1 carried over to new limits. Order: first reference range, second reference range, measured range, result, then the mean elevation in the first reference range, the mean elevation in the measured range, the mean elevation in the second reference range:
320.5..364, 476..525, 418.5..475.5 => 1.2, 414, 415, 428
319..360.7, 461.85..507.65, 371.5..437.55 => 5.2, 416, 393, 439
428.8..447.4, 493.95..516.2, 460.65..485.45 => -3.2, 384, 454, 418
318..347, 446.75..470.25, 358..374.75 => 1.7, 420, 381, 430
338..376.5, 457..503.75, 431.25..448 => 1.8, 397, 380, 441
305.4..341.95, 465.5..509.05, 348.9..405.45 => 4.8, 415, 387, 438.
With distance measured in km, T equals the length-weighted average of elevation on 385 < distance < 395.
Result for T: 382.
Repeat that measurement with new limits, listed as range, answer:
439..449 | 377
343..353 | 412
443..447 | 373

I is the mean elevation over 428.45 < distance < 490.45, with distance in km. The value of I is 424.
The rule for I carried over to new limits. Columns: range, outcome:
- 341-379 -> 394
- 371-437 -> 393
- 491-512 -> 417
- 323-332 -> 420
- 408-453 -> 397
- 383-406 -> 385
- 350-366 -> 396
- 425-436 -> 400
